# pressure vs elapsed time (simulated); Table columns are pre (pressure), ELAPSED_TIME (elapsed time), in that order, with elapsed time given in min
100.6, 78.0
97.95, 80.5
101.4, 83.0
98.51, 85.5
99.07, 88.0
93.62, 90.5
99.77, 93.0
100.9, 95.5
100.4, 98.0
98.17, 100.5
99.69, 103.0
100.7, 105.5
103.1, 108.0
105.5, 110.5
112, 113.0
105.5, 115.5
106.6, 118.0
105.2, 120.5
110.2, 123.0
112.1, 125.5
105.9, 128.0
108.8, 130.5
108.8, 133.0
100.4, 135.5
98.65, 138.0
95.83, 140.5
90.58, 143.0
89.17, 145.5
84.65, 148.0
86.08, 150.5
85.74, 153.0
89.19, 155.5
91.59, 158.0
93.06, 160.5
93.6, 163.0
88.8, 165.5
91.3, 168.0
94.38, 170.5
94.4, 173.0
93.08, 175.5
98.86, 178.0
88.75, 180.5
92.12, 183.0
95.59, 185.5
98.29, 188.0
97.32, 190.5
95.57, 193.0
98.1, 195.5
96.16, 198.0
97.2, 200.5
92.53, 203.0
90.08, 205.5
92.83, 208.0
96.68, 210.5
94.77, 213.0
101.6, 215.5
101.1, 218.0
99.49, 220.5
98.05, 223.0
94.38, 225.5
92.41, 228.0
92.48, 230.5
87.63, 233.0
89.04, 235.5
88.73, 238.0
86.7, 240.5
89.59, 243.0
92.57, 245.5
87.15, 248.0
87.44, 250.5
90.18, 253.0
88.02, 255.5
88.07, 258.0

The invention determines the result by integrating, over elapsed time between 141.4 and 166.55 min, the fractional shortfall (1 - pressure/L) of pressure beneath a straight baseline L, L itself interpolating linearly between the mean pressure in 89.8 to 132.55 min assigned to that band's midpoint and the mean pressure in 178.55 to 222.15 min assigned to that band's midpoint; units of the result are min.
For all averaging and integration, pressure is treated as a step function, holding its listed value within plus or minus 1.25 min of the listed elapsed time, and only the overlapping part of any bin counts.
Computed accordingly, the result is 2.72 min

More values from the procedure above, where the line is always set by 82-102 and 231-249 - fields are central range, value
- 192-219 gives -1.4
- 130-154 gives 0.3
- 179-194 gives -0.3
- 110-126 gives -1.8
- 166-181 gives 0.0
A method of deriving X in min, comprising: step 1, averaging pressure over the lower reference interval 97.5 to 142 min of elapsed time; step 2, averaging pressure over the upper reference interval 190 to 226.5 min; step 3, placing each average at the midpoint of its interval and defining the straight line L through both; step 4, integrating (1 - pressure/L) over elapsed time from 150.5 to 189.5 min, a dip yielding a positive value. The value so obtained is 2.9 min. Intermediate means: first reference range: 104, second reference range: 96.4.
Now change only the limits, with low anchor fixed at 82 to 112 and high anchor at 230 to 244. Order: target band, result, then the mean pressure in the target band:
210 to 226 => -1.4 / 98.2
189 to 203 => -0.7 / 96.5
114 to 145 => -2.0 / 104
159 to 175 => 0.3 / 92.6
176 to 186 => 0.0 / 93.6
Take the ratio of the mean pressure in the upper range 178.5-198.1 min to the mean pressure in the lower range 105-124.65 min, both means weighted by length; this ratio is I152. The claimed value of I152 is 0.9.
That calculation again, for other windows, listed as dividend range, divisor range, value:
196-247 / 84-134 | 0.90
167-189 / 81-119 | 0.93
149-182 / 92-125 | 0.88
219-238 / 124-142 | 0.89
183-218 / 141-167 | 1.07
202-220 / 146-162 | 1.08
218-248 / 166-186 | 0.99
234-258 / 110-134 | 0.82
